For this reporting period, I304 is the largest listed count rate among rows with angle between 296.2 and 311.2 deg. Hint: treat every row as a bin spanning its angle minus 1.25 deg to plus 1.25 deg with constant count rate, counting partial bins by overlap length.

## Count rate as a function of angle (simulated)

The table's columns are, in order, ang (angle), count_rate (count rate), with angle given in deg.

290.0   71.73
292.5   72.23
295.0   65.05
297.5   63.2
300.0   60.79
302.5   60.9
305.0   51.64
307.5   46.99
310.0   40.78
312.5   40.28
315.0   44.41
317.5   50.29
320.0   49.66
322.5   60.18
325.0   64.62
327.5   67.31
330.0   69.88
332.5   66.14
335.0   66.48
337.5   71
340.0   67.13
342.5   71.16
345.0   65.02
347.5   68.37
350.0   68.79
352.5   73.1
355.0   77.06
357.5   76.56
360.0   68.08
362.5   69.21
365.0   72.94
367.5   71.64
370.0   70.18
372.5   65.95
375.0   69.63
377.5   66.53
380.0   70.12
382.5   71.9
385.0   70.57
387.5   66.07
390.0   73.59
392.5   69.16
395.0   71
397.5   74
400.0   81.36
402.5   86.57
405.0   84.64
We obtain 63.2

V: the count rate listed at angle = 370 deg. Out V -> 70.18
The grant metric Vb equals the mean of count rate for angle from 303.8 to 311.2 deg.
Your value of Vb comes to 46.5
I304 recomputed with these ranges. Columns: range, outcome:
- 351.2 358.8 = 77.06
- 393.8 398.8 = 74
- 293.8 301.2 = 65.05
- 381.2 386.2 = 71.9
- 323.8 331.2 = 69.88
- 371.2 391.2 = 73.59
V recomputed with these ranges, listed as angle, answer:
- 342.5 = 71.16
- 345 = 65.02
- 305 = 51.64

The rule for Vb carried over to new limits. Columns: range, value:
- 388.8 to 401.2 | 73.8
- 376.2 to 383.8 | 69.5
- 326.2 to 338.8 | 68.1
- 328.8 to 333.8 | 68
